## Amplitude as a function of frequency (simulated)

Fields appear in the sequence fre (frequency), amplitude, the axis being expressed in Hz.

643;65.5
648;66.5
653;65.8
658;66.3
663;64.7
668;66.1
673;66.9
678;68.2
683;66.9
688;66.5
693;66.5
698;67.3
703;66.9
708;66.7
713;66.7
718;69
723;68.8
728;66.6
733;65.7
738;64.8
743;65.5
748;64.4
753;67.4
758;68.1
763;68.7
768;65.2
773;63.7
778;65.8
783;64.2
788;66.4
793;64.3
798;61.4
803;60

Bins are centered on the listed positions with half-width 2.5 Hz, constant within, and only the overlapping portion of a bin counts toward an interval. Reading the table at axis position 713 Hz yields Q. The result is 66.7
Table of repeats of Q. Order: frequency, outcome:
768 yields 65.2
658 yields 66.3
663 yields 64.7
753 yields 67.4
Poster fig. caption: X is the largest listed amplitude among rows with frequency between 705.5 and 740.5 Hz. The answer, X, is 69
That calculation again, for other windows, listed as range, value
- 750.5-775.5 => 68.7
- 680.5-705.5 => 67.3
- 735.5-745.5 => 65.5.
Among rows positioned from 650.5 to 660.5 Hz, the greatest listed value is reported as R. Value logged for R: 66.3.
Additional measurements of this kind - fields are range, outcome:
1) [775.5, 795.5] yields 66.4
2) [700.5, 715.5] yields 66.9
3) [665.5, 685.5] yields 68.2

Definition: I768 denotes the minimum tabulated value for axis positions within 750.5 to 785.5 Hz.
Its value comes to 63.7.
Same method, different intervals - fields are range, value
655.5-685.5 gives 64.7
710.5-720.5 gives 66.7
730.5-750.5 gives 64.4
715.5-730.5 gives 66.6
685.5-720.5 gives 66.5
